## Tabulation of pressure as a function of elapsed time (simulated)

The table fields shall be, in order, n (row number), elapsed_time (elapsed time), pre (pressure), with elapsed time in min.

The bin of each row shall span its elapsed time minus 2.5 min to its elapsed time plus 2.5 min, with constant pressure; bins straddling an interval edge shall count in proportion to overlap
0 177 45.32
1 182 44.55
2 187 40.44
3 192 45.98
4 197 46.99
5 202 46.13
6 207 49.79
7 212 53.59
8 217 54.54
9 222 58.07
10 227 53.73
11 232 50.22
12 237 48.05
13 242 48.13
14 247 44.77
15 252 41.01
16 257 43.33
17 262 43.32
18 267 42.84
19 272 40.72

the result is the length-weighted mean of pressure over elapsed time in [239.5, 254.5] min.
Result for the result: 44.6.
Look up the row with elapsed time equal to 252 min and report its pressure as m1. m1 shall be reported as 41.01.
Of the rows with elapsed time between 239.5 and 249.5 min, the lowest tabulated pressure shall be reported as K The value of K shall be 44.77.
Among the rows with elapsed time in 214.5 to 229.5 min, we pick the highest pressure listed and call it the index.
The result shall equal 58.07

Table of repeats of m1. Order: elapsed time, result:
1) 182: 44.55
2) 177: 45.32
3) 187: 40.44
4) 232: 50.22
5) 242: 48.13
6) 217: 54.54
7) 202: 46.13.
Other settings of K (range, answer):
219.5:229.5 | 53.73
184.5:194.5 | 40.44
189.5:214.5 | 45.98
